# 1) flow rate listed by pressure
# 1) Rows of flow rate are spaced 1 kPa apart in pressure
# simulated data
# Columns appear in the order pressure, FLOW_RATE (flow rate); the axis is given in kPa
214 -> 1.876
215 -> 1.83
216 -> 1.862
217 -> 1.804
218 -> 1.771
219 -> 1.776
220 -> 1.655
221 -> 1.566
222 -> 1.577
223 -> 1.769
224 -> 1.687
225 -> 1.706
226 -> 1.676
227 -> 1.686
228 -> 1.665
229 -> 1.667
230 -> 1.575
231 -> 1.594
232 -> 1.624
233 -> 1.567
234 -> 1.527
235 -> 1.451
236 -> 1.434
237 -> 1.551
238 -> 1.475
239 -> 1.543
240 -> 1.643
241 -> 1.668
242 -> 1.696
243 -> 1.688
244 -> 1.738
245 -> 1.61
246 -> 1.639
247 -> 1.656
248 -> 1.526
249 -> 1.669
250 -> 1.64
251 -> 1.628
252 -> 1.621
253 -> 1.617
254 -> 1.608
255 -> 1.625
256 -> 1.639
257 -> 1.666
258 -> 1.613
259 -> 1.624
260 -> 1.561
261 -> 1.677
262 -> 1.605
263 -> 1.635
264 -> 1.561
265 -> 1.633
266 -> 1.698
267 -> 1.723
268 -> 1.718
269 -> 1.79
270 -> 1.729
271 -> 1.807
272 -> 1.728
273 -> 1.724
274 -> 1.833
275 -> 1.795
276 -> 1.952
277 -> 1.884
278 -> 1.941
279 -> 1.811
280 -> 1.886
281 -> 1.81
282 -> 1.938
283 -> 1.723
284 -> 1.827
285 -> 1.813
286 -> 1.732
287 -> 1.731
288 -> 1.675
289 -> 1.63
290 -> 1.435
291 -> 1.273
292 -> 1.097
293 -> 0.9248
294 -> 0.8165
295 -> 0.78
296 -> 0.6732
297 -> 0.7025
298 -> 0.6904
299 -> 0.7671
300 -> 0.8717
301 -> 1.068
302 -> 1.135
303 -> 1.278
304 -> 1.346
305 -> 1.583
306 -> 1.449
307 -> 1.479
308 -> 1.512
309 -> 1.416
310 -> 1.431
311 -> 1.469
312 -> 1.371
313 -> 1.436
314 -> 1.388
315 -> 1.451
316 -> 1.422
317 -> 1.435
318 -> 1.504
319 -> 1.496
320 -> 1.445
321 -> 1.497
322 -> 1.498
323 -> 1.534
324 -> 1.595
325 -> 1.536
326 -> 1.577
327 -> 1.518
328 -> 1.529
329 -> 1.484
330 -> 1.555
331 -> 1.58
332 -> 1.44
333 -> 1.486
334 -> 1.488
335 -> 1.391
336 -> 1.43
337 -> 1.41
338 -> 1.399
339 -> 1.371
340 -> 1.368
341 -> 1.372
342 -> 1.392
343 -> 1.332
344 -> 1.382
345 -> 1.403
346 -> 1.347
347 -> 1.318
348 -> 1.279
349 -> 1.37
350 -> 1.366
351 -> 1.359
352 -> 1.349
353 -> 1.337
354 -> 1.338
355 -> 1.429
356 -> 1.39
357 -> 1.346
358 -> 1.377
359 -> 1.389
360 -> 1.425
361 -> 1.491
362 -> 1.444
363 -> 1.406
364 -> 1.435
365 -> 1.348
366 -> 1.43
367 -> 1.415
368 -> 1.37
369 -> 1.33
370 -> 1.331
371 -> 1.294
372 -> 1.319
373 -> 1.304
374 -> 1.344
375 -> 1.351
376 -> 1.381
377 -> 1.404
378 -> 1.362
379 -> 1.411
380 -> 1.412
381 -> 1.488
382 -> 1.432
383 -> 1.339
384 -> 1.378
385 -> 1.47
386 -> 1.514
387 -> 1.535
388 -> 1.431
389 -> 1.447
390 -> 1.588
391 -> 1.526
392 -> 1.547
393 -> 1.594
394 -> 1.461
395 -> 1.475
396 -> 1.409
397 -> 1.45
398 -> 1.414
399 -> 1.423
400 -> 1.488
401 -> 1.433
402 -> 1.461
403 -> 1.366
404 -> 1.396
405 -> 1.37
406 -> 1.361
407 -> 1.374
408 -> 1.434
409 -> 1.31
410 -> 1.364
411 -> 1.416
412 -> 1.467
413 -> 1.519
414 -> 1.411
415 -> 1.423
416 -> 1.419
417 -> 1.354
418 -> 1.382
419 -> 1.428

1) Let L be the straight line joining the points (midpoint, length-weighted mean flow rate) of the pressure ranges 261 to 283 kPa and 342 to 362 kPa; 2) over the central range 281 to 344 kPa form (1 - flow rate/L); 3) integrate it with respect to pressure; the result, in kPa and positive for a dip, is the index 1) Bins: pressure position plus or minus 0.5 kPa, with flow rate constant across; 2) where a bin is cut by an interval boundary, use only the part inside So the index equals 6.9 kPa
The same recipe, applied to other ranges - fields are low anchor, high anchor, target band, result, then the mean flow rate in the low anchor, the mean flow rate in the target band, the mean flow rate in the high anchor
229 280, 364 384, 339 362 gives 0.9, 1.66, 1.37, 1.37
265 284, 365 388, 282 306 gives 6.5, 1.8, 1.26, 1.39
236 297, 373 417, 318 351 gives 1.5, 1.61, 1.44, 1.43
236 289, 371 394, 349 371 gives 1.5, 1.7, 1.38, 1.43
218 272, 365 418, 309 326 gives 0.6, 1.64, 1.47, 1.42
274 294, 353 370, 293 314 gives 5.6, 1.66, 1.16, 1.39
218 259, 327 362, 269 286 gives -3.0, 1.63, 1.82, 1.41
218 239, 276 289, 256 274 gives 0.7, 1.61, 1.68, 1.81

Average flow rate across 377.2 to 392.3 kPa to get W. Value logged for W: 1.46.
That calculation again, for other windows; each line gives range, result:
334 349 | 1.37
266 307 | 1.48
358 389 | 1.4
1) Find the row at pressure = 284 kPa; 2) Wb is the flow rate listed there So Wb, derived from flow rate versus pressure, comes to 1.827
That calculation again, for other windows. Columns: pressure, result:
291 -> 1.273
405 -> 1.37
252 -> 1.621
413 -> 1.519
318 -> 1.504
